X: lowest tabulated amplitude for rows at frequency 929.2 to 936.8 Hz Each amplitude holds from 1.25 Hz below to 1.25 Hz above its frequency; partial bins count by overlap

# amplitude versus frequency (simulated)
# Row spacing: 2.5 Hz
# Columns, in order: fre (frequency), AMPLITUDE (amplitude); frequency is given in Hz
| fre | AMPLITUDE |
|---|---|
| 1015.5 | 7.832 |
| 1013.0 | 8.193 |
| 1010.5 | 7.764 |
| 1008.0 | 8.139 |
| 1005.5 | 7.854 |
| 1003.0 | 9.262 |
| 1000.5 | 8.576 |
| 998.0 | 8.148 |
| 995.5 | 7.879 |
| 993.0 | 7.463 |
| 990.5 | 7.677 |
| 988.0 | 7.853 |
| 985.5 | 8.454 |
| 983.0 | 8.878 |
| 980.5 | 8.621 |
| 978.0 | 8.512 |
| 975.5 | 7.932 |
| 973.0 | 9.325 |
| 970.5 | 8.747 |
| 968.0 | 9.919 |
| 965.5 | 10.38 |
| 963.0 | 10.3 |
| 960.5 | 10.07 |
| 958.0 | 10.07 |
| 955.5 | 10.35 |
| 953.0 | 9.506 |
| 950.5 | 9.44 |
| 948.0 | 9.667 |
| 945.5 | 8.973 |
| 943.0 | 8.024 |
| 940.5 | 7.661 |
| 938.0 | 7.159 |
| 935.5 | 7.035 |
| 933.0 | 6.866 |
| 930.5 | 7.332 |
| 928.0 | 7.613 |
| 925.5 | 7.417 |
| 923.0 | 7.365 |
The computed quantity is 6.866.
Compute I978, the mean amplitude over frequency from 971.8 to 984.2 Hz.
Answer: 8.65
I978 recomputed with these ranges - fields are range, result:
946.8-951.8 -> 9.55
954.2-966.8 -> 10.2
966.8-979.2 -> 8.88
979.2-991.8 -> 8.29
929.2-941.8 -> 7.22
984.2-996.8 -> 7.87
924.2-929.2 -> 7.51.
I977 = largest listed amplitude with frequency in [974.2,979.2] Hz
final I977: 8.512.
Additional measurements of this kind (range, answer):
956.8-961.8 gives 10.07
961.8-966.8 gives 10.38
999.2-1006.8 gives 9.262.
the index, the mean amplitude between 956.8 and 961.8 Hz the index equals 10.1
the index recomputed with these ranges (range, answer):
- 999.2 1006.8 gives 8.56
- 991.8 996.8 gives 7.68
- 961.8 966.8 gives 10.3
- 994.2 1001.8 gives 8.2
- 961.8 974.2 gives 9.73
